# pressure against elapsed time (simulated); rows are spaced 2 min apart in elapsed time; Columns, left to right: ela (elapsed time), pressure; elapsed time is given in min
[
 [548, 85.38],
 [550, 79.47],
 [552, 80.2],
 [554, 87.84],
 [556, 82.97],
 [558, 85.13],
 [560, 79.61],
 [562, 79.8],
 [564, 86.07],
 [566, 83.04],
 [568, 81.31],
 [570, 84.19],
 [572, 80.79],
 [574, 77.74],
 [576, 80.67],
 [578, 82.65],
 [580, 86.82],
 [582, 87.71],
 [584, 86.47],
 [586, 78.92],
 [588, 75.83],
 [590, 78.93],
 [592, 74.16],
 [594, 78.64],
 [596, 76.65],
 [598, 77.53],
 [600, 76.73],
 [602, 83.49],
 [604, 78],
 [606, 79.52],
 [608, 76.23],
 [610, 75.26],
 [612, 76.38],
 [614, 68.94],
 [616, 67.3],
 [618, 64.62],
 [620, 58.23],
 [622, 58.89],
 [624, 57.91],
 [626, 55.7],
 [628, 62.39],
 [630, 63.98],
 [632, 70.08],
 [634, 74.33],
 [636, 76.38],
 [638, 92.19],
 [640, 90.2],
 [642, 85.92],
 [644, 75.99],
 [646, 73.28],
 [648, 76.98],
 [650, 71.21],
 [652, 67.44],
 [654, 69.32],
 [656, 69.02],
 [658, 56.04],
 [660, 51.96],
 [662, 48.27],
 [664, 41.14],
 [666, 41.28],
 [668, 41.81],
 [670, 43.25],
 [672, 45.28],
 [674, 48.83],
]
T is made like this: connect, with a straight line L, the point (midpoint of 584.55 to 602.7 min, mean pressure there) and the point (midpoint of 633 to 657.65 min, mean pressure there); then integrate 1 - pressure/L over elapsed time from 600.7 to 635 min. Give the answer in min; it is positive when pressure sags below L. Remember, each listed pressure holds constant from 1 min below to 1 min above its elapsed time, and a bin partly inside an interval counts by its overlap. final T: 3.7 min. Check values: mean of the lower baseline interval 78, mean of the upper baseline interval 76.3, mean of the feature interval 69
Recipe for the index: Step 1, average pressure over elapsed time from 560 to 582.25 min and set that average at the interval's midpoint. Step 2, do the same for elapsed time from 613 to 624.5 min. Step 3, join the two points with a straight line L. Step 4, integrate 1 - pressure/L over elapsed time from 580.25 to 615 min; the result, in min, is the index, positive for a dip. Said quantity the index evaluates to -3.4 min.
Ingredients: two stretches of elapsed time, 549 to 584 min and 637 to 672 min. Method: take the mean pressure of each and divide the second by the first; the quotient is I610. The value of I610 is 0.77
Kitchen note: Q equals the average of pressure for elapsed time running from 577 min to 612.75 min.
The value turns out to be 79.5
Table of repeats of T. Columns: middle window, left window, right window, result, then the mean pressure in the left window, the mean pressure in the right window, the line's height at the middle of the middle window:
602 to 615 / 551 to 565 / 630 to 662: 0.1 min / 83.1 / 72.3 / 76.9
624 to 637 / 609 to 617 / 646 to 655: 1.0 min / 72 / 71.5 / 71.7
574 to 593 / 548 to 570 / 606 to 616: -0.6 min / 82.7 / 74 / 78.6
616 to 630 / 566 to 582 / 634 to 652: 3.4 min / 82.4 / 79.2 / 80.2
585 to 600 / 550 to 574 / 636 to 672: -0.2 min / 82.5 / 64.2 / 76.4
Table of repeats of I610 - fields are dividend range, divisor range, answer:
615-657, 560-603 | 0.87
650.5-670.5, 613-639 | 0.80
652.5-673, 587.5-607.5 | 0.66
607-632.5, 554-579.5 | 0.80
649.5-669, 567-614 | 0.70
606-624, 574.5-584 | 0.81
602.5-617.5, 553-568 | 0.89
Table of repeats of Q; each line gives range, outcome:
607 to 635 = 66.4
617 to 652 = 71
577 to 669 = 70.9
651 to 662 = 61.4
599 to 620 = 73.9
